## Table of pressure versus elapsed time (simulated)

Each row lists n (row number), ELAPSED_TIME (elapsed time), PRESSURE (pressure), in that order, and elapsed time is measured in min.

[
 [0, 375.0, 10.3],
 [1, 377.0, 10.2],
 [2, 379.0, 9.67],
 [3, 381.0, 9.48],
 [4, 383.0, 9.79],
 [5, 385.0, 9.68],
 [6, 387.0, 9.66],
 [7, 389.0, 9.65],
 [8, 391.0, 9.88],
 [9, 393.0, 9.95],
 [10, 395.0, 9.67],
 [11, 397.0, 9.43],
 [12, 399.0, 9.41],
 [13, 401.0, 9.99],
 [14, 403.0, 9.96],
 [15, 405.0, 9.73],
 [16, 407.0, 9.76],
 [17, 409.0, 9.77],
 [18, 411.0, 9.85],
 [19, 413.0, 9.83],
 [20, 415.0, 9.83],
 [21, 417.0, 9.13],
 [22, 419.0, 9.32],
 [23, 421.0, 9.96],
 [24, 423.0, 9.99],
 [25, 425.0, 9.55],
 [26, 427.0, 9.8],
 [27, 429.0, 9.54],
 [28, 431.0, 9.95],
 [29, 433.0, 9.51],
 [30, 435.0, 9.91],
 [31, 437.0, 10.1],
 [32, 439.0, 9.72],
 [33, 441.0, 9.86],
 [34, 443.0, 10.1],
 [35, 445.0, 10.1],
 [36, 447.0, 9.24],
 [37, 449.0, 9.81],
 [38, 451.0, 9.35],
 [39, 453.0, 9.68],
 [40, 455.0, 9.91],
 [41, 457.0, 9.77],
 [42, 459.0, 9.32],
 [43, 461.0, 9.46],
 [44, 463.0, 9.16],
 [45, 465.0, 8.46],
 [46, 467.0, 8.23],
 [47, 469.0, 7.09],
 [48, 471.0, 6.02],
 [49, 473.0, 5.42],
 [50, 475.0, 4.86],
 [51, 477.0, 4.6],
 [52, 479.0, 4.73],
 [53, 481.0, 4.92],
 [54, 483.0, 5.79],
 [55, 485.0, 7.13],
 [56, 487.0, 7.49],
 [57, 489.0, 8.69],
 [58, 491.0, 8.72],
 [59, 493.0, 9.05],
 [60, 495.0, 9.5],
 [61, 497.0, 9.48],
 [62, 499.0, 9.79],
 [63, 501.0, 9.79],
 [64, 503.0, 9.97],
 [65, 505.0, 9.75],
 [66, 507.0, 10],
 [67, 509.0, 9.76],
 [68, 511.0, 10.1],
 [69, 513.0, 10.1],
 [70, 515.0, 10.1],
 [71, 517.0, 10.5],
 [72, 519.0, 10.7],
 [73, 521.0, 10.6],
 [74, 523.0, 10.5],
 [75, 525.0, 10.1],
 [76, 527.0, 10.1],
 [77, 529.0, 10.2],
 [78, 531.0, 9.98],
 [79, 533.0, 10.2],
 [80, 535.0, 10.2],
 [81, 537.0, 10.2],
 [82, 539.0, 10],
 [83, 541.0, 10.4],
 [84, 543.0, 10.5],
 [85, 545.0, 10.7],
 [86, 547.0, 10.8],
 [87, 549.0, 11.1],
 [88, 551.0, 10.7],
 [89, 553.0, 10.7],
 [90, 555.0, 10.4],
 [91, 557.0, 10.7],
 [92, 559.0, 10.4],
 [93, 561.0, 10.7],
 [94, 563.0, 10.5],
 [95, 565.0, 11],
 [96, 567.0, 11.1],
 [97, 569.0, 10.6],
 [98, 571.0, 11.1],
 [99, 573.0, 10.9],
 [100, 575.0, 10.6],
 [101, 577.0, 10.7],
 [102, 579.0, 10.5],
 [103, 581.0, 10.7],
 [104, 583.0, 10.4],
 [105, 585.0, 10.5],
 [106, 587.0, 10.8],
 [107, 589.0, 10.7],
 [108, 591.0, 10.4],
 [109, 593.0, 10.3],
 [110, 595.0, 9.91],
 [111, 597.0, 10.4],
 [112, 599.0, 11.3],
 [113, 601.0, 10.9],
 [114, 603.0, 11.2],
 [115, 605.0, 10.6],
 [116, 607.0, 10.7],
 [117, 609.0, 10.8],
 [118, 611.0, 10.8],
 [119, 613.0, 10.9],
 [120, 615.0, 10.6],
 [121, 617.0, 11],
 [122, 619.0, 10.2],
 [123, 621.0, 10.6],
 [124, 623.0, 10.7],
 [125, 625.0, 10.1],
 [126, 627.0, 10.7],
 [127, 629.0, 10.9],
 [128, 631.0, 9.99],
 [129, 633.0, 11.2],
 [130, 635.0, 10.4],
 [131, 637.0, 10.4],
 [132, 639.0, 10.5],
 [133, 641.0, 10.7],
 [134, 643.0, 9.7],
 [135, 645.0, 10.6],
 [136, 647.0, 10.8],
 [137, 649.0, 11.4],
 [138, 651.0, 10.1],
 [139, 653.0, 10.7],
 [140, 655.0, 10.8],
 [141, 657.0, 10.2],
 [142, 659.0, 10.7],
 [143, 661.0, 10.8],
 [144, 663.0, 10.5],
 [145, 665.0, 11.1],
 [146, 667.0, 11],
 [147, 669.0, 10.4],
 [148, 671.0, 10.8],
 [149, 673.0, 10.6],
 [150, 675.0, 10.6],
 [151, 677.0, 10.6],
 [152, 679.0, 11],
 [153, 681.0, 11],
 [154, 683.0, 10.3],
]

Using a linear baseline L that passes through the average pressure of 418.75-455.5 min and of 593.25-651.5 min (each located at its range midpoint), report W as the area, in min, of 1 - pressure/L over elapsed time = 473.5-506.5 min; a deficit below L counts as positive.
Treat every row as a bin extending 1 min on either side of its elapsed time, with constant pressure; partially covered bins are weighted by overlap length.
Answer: 7.43 min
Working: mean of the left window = 9.76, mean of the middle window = 7.76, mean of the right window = 10.6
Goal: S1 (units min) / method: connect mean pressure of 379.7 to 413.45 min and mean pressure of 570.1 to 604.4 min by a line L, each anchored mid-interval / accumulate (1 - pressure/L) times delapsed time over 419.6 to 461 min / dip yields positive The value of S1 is 0.83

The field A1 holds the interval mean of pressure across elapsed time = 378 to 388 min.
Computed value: 9.66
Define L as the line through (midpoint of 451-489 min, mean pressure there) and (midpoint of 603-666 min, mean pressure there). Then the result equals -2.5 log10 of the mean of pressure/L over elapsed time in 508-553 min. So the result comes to -0.20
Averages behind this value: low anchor 7.42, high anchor 10.6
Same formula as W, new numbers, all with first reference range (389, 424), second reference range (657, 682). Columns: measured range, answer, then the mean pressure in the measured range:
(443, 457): 0.3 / 9.72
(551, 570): -0.7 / 10.7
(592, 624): -0.6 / 10.7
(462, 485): 8.4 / 6.33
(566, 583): -0.6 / 10.8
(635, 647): 0.2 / 10.4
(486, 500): 1.5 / 8.96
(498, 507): 0.2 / 9.84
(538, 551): -0.4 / 10.6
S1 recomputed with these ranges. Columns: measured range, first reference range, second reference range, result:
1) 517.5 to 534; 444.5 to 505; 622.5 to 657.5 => -2.6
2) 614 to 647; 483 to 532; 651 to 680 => -0.3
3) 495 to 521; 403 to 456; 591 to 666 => 0.2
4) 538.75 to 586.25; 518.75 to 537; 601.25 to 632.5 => -1.1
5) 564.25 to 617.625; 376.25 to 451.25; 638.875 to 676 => -1.7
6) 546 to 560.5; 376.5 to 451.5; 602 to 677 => -0.5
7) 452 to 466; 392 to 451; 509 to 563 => 0.8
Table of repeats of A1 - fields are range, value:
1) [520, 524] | 10.6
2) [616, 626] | 10.5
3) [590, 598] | 10.3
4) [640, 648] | 10.4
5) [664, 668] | 11.1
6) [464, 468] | 8.35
